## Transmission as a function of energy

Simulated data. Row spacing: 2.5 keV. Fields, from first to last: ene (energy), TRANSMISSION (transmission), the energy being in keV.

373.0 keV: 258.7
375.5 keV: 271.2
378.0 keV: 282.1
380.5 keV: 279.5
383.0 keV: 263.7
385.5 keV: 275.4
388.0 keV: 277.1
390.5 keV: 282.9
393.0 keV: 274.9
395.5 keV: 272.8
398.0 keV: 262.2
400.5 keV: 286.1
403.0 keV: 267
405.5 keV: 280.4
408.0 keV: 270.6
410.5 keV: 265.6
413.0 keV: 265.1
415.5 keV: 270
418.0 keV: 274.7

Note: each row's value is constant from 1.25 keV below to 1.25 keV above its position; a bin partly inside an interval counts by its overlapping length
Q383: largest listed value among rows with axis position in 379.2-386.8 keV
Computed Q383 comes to 279.5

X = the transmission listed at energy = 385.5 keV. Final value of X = 275.4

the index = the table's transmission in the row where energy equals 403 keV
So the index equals 267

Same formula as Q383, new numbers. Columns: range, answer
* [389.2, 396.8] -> 282.9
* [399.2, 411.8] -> 286.1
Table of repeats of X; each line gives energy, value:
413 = 265.1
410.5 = 265.6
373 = 258.7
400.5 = 286.1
